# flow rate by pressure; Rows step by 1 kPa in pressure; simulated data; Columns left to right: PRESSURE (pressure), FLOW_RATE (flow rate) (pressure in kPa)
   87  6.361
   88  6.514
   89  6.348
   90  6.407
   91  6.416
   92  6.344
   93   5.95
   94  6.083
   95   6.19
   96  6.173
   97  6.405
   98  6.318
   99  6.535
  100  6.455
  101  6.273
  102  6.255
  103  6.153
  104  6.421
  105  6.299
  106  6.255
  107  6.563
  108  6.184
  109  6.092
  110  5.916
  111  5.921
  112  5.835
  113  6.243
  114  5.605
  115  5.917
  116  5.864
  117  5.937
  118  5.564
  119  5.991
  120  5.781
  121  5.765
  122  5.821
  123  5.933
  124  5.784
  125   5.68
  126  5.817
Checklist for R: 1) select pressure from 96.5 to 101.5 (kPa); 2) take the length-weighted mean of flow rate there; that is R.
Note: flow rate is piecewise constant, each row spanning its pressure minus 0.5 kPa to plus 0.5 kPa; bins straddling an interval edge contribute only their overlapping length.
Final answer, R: 6.4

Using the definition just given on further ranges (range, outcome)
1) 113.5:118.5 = 5.78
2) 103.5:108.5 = 6.34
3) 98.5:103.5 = 6.33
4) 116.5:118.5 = 5.75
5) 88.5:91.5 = 6.39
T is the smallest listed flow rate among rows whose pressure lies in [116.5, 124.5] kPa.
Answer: 5.564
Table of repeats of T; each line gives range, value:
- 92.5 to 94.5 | 5.95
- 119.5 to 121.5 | 5.765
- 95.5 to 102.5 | 6.173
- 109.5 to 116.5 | 5.605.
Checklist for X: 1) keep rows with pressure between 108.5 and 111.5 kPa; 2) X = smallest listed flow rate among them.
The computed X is 5.916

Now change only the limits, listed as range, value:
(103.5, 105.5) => 6.299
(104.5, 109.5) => 6.092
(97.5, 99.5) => 6.318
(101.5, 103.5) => 6.153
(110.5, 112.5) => 5.835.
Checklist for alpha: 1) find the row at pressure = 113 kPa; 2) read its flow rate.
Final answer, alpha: 6.243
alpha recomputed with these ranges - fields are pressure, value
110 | 5.916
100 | 6.455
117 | 5.937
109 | 6.092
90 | 6.407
